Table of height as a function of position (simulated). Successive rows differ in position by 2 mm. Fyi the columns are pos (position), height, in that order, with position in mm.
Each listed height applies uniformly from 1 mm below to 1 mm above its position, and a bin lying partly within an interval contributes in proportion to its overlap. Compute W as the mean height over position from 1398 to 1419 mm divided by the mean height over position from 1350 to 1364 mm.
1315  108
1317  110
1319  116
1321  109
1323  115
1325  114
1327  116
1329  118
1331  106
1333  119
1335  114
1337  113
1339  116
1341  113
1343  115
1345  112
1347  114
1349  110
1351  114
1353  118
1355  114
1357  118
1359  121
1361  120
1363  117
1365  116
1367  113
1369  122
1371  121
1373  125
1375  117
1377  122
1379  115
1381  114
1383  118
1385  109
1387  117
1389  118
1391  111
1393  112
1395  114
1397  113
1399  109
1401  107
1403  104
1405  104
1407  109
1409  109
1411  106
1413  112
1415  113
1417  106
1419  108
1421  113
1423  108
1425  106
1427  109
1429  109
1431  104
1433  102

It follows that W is 0.92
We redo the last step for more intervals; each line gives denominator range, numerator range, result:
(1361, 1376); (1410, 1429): 0.92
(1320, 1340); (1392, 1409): 0.96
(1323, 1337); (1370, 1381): 1.04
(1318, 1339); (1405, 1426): 0.95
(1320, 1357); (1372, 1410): 0.99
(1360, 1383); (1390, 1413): 0.92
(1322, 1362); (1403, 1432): 0.94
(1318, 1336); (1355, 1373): 1.04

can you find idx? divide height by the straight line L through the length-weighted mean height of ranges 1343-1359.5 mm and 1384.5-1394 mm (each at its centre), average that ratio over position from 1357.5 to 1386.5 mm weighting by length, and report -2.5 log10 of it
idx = -0.03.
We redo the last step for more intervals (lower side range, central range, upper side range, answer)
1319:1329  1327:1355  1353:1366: 0.017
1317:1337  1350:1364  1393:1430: -0.050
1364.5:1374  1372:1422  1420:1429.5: 0.020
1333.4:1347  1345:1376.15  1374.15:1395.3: -0.024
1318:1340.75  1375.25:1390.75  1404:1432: -0.051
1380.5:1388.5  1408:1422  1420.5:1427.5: 0.005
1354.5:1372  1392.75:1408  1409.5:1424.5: 0.031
